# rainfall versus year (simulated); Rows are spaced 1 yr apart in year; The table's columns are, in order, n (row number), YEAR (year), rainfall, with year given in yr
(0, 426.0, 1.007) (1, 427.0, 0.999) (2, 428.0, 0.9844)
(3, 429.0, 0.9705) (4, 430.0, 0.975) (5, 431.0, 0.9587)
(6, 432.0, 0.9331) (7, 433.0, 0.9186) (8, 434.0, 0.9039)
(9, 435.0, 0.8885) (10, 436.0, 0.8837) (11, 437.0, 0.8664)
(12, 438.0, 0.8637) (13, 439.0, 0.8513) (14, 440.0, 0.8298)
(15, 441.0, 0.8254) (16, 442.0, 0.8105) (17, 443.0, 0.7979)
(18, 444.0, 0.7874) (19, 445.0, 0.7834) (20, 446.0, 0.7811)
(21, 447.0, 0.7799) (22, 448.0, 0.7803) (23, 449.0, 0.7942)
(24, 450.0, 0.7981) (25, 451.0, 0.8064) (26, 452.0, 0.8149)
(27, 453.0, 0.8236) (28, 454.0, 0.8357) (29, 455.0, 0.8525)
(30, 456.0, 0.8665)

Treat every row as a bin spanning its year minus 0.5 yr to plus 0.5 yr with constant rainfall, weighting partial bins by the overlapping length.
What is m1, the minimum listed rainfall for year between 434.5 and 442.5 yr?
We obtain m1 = 0.8105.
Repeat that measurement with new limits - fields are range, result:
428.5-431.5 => 0.9587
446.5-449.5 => 0.7799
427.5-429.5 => 0.9705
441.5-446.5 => 0.7811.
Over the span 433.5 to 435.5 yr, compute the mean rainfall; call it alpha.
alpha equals 0.896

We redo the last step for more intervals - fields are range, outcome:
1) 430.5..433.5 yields 0.937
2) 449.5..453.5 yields 0.811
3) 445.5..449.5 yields 0.784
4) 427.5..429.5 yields 0.977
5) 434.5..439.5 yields 0.871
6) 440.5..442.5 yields 0.818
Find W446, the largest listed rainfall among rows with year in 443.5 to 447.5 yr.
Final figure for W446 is 0.7874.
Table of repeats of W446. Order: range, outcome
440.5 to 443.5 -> 0.8254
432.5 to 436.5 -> 0.9186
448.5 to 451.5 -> 0.8064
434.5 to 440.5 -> 0.8885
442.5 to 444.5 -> 0.7979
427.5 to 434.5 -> 0.9844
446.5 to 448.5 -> 0.7803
